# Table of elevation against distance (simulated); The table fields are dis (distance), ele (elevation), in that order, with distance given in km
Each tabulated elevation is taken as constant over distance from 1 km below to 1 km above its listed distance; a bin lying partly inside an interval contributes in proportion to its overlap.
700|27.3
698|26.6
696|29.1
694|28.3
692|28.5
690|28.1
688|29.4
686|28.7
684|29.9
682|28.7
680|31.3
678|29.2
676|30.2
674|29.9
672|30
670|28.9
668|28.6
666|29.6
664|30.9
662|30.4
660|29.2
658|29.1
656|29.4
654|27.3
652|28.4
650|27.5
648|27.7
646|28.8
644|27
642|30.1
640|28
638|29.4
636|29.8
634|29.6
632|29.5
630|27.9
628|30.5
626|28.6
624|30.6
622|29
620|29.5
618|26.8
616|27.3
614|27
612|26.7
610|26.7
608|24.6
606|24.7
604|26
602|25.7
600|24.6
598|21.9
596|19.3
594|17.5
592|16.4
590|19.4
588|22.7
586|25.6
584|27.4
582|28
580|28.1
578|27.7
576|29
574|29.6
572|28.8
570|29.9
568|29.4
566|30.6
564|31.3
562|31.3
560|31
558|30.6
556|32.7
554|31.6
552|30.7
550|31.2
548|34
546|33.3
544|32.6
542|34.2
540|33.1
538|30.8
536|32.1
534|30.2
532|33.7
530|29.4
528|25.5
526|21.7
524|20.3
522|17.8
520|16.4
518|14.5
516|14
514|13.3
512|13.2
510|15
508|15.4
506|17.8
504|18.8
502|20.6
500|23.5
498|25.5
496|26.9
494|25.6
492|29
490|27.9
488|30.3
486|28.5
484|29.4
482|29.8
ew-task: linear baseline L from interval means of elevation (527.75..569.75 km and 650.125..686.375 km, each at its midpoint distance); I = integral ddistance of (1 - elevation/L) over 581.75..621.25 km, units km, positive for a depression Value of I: 8.0 km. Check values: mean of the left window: 31.5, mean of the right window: 29.4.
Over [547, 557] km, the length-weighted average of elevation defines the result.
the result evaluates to 32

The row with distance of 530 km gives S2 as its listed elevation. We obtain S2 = 29.4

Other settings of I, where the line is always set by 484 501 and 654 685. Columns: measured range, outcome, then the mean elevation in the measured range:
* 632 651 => 0.4 km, 28.7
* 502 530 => 10.0 km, 17.8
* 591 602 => 3.1 km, 20.5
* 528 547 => -2.7 km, 31.8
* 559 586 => -0.9 km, 29.3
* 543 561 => -2.5 km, 32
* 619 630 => -0.2 km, 29.5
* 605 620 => 1.2 km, 26.5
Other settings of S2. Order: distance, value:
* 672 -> 30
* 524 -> 20.3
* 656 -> 29.4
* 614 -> 27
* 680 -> 31.3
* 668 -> 28.6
